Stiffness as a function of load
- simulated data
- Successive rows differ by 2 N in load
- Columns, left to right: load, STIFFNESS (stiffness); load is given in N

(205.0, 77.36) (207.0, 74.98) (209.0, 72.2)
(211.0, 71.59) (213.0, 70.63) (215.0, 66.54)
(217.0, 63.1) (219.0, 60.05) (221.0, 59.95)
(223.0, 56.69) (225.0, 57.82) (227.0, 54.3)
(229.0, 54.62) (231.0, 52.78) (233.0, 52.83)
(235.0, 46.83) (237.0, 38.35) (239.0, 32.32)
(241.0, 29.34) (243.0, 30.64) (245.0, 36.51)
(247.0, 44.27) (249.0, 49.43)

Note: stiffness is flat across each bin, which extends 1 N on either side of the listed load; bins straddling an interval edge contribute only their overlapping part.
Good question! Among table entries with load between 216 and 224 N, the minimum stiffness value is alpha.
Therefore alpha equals 56.69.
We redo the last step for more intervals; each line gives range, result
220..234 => 52.78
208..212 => 71.59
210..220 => 60.05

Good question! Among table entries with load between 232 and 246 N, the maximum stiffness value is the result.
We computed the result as 52.83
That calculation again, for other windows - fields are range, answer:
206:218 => 74.98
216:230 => 63.1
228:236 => 54.62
